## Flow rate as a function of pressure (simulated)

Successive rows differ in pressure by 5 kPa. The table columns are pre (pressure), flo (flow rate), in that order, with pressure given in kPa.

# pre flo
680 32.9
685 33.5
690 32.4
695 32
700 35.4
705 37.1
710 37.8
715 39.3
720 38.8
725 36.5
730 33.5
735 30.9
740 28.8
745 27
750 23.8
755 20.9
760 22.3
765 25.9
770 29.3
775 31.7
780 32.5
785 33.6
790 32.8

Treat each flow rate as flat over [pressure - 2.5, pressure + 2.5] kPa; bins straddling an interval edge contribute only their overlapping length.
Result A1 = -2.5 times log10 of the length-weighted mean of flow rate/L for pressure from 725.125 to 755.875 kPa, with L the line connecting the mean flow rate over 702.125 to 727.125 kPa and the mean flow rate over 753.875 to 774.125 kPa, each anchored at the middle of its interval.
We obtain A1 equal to 0.11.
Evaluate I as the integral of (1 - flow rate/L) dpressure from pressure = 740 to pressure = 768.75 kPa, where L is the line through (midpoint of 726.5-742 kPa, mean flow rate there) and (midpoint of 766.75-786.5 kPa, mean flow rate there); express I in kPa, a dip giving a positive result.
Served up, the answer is 6.3 kPa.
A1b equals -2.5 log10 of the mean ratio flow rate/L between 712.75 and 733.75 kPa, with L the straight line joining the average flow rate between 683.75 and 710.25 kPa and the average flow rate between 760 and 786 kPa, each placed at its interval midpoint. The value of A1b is -0.12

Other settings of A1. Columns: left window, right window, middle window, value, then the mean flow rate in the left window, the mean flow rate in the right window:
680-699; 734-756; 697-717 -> -0.21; 32.9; 26.3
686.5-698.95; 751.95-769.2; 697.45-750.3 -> -0.18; 32.7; 23.7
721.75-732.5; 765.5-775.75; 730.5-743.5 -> 0.13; 35.3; 29.4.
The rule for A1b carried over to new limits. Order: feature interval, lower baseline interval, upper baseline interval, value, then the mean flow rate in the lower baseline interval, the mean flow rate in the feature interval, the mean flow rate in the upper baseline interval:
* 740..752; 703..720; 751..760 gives -0.032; 38.2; 26.2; 21.8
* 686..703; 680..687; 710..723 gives 0.053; 33.3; 33.4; 38.7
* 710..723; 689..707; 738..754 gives -0.238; 34.3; 38.7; 25.9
